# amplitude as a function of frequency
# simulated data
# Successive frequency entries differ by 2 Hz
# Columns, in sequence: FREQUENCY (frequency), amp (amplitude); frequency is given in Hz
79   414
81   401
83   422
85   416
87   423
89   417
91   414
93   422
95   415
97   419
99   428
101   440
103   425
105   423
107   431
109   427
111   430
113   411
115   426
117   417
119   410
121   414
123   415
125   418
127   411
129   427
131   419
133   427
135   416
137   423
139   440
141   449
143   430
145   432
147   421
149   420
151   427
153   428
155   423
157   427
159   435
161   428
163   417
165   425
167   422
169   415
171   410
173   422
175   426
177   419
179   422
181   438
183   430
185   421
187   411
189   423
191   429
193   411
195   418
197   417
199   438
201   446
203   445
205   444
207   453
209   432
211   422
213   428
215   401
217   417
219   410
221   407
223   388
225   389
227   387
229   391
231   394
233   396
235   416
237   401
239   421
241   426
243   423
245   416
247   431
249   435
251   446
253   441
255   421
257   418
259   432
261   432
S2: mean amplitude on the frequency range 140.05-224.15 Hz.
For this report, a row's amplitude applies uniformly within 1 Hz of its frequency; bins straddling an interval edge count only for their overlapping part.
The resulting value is 424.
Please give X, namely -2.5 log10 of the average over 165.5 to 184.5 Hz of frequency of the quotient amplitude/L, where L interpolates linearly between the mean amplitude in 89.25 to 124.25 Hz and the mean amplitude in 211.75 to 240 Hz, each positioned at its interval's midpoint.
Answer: -0.03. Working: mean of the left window 421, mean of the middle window 423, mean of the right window 403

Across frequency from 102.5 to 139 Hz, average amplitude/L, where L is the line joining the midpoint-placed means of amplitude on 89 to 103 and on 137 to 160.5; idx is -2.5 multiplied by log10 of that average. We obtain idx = 0.013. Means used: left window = 423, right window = 430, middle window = 421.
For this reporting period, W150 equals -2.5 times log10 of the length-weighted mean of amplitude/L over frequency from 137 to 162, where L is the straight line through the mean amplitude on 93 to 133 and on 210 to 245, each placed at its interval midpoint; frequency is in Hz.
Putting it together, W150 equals -0.03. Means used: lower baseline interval 422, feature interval 430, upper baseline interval 407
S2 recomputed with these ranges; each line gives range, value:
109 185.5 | 424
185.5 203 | 425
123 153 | 425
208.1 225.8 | 411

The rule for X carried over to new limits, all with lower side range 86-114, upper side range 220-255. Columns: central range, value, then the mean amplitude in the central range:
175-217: -0.03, 427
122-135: 0.00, 419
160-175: -0.01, 420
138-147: -0.04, 436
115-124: 0.02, 415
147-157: -0.01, 424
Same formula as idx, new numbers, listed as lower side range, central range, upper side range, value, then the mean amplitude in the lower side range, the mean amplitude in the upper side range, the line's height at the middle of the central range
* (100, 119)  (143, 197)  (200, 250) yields -0.007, 425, 417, 421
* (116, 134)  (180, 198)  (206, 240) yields -0.026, 418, 409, 412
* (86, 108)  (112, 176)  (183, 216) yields 0.006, 423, 428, 425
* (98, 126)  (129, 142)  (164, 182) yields -0.017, 422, 422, 422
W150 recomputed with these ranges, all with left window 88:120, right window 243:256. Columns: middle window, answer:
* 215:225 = 0.07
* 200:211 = -0.03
